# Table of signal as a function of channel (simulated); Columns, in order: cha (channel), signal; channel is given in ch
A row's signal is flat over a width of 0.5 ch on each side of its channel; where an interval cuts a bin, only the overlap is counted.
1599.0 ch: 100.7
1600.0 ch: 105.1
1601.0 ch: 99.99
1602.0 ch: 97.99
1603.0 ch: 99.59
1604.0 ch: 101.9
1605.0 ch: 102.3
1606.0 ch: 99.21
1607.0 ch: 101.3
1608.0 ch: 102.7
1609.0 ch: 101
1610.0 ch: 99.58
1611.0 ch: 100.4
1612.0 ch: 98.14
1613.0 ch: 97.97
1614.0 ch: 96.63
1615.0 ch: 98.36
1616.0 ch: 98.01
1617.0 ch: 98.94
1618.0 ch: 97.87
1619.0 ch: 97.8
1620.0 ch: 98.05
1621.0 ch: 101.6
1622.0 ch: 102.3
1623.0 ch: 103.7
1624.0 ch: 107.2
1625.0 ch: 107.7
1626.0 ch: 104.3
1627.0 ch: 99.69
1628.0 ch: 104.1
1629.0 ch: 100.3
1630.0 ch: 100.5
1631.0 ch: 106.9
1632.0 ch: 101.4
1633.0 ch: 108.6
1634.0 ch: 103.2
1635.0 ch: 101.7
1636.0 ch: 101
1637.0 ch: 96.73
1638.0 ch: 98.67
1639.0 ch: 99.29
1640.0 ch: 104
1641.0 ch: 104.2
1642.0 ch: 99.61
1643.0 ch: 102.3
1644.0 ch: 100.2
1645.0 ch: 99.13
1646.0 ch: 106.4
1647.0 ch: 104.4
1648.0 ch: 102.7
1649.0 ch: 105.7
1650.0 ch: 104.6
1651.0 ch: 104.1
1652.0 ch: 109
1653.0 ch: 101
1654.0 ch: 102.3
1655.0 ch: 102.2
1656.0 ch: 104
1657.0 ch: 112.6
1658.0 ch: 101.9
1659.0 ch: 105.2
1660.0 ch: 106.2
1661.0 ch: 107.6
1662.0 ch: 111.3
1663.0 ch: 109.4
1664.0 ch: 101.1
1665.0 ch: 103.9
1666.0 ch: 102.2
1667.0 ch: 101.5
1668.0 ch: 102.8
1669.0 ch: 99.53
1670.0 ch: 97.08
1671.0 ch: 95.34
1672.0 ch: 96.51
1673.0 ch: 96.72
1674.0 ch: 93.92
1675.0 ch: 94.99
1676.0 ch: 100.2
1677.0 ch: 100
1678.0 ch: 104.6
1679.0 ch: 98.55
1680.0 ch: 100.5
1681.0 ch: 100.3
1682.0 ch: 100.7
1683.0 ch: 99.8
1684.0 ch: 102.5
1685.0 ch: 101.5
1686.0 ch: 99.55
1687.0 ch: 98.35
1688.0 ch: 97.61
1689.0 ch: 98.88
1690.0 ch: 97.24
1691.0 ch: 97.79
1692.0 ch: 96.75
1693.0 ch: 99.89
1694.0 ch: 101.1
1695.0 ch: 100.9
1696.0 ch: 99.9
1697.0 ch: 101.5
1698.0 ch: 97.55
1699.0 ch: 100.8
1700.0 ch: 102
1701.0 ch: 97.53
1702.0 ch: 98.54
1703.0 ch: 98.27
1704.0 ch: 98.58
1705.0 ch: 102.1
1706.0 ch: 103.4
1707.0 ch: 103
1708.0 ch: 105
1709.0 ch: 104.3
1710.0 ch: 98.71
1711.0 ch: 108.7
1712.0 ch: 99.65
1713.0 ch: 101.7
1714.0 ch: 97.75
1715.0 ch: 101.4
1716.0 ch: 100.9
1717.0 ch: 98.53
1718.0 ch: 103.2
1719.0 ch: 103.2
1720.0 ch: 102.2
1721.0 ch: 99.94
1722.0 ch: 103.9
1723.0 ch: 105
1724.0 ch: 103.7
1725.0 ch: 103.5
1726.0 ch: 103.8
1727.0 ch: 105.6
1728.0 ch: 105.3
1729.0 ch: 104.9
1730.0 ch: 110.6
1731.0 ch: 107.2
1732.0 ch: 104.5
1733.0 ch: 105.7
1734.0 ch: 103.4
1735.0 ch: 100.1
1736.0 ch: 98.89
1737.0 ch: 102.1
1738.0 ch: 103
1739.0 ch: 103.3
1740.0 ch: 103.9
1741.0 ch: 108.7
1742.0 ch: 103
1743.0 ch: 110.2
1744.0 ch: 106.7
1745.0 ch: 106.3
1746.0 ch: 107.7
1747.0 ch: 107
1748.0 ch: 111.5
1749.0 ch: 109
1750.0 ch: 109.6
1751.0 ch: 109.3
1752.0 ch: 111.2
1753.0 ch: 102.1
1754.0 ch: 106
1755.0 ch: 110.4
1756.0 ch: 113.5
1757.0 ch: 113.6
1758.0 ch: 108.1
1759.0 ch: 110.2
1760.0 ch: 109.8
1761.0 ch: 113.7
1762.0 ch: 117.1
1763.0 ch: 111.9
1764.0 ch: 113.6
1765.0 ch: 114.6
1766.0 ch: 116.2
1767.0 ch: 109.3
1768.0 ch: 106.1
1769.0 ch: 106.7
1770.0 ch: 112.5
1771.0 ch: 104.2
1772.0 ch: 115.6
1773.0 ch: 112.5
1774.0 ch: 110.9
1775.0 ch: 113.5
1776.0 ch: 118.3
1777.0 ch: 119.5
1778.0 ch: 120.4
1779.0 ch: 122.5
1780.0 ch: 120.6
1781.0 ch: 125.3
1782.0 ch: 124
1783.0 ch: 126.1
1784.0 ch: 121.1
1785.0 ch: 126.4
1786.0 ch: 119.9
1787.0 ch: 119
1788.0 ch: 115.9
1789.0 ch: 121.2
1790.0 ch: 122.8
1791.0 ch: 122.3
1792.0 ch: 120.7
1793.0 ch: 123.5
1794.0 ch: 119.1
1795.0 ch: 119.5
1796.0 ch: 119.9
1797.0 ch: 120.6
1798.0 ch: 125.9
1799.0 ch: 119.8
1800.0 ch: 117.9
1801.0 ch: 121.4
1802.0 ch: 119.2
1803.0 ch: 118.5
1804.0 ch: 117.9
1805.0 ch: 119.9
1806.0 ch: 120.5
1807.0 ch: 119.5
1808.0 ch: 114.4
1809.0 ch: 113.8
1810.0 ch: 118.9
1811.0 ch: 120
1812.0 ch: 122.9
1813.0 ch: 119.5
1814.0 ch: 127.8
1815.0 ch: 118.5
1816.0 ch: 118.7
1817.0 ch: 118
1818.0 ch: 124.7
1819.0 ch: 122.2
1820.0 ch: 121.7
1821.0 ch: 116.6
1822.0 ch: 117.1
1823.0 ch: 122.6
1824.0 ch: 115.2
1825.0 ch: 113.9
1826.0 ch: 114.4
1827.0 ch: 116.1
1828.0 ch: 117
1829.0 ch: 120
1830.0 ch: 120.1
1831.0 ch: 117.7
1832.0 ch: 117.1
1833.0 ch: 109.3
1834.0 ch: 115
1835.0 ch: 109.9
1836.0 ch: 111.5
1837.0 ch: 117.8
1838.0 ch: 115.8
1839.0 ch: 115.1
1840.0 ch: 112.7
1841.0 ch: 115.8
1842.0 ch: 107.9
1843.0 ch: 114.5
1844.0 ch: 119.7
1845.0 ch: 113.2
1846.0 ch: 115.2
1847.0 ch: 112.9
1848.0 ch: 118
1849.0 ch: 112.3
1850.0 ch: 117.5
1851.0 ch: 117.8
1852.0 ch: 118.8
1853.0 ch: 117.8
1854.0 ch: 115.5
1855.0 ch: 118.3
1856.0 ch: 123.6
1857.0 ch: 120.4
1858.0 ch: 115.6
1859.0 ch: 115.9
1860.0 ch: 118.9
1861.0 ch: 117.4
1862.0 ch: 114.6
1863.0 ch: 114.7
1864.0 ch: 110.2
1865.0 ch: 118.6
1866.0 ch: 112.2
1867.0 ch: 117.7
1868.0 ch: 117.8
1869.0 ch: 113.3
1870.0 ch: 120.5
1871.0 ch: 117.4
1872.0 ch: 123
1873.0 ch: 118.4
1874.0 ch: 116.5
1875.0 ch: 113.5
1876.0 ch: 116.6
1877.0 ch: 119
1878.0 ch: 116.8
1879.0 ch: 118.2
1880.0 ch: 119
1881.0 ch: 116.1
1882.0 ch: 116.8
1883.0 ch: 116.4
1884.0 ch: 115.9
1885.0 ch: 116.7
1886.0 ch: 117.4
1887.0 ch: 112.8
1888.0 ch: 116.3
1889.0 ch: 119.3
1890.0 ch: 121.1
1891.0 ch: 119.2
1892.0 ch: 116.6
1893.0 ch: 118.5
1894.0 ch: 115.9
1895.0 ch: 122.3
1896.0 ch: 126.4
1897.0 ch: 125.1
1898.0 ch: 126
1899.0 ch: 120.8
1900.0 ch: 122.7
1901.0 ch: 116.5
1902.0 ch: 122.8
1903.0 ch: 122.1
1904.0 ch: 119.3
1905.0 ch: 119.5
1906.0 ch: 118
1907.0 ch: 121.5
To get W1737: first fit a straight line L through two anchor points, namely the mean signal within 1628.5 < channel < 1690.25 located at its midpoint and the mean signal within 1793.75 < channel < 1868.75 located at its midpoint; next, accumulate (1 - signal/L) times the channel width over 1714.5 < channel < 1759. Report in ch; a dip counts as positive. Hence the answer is 1.4 ch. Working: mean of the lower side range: 102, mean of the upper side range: 117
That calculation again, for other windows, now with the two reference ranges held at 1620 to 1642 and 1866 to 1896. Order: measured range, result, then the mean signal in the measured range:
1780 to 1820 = -2.84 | 121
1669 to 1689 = 1.24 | 98.9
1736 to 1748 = 0.40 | 106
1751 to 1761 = 0.04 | 110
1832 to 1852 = 0.13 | 114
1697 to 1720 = 1.30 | 101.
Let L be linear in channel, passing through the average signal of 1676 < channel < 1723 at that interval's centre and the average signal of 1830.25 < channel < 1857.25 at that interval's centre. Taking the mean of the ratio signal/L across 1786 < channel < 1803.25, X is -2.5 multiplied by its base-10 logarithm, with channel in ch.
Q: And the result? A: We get -0.09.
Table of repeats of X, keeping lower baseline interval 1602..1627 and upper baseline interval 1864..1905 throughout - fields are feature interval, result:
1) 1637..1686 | 0.017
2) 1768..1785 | -0.054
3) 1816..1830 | -0.038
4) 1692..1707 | 0.064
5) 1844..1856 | -0.004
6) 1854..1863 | -0.010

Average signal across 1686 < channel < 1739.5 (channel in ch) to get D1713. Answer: 102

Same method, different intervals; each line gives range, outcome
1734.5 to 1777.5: 109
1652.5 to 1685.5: 102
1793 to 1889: 117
